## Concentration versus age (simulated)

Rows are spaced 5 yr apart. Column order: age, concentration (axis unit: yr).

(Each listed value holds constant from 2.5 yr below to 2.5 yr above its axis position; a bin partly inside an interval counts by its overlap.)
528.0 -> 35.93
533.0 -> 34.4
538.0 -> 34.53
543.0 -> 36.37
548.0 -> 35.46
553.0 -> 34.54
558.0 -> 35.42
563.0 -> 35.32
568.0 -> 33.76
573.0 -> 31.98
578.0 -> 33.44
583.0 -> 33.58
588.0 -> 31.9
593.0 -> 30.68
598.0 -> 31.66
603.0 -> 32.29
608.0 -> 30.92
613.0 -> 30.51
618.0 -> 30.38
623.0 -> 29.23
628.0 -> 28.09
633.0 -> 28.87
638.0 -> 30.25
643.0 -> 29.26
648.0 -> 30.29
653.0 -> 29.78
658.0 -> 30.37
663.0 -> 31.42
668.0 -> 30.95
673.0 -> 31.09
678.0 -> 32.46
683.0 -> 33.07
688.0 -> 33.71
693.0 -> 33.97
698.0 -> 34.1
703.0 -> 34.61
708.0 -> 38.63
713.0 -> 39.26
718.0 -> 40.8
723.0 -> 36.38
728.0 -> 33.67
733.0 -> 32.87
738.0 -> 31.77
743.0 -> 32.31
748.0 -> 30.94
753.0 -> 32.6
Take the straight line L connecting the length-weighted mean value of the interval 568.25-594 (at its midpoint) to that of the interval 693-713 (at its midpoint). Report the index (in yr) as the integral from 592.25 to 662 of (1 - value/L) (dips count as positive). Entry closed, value 7.5 yr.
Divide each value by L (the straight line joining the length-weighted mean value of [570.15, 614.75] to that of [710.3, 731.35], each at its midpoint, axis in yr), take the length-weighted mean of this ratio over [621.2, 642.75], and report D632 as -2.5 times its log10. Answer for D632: 0.16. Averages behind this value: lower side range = 31.9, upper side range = 37.3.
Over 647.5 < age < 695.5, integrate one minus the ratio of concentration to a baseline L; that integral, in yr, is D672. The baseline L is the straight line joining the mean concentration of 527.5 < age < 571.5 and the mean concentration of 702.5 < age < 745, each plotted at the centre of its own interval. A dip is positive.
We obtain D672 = 5.0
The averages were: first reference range 35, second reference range 35.7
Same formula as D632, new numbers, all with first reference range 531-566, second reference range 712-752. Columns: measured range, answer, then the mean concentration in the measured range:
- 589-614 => 0.12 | 31.3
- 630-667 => 0.16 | 30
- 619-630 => 0.20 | 28.9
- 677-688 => 0.05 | 33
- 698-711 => -0.05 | 36.2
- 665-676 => 0.12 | 31.1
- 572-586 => 0.06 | 33.1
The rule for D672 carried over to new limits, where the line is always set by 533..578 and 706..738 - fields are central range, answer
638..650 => 1.94 yr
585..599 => 1.42 yr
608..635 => 4.41 yr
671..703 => 2.56 yr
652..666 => 2.02 yr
